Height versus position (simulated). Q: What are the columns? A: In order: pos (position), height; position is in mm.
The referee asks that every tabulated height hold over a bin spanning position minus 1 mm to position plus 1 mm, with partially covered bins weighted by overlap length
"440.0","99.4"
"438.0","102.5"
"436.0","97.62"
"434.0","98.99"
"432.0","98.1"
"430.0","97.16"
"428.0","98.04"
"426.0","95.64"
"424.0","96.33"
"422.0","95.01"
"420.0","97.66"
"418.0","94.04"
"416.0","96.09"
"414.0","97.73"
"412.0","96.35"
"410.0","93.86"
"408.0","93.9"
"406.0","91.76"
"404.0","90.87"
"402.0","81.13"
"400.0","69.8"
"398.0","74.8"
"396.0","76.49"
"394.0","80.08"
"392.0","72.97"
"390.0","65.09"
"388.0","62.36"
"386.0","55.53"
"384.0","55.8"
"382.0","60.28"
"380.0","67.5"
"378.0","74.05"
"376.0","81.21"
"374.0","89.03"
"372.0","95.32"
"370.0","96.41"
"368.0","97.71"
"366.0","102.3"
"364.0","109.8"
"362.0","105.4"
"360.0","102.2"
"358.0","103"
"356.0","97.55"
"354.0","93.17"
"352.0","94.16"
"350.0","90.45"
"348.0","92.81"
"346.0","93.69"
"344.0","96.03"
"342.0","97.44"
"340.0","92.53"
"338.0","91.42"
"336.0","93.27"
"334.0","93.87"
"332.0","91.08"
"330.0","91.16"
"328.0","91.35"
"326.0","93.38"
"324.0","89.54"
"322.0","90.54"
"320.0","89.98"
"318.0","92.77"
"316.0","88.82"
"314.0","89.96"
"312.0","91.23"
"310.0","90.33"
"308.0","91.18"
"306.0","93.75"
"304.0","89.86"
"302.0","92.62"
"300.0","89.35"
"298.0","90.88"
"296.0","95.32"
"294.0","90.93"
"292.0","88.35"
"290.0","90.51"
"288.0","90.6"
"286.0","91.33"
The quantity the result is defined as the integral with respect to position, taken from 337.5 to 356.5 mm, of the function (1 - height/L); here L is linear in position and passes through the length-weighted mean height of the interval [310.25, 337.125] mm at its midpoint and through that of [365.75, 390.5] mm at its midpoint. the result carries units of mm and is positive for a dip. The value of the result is -2.0 mm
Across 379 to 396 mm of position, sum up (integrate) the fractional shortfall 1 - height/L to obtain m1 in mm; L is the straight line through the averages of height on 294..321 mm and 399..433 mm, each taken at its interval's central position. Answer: 4.96 mm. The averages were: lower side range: 91.2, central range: 65.6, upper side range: 93.1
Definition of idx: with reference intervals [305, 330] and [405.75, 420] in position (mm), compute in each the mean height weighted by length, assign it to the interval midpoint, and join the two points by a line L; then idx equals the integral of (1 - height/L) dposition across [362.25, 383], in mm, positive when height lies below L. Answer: 1.2 mm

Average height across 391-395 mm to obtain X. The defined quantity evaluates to 76.5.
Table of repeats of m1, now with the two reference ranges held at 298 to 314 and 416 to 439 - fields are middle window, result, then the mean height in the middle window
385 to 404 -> 4.7 mm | 72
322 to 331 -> 0.1 mm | 91.3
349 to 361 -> -0.4 mm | 96.8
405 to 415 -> 0.2 mm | 94.7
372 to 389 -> 4.5 mm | 69.8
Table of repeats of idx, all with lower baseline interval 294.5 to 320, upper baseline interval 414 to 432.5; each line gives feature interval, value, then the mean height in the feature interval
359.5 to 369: -1.0 mm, 104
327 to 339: 0.1 mm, 92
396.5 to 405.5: 1.5 mm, 79.7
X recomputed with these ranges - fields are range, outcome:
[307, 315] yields 90.7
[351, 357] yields 95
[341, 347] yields 95.7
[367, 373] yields 96.5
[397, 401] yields 72.3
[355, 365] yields 104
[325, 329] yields 92.4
